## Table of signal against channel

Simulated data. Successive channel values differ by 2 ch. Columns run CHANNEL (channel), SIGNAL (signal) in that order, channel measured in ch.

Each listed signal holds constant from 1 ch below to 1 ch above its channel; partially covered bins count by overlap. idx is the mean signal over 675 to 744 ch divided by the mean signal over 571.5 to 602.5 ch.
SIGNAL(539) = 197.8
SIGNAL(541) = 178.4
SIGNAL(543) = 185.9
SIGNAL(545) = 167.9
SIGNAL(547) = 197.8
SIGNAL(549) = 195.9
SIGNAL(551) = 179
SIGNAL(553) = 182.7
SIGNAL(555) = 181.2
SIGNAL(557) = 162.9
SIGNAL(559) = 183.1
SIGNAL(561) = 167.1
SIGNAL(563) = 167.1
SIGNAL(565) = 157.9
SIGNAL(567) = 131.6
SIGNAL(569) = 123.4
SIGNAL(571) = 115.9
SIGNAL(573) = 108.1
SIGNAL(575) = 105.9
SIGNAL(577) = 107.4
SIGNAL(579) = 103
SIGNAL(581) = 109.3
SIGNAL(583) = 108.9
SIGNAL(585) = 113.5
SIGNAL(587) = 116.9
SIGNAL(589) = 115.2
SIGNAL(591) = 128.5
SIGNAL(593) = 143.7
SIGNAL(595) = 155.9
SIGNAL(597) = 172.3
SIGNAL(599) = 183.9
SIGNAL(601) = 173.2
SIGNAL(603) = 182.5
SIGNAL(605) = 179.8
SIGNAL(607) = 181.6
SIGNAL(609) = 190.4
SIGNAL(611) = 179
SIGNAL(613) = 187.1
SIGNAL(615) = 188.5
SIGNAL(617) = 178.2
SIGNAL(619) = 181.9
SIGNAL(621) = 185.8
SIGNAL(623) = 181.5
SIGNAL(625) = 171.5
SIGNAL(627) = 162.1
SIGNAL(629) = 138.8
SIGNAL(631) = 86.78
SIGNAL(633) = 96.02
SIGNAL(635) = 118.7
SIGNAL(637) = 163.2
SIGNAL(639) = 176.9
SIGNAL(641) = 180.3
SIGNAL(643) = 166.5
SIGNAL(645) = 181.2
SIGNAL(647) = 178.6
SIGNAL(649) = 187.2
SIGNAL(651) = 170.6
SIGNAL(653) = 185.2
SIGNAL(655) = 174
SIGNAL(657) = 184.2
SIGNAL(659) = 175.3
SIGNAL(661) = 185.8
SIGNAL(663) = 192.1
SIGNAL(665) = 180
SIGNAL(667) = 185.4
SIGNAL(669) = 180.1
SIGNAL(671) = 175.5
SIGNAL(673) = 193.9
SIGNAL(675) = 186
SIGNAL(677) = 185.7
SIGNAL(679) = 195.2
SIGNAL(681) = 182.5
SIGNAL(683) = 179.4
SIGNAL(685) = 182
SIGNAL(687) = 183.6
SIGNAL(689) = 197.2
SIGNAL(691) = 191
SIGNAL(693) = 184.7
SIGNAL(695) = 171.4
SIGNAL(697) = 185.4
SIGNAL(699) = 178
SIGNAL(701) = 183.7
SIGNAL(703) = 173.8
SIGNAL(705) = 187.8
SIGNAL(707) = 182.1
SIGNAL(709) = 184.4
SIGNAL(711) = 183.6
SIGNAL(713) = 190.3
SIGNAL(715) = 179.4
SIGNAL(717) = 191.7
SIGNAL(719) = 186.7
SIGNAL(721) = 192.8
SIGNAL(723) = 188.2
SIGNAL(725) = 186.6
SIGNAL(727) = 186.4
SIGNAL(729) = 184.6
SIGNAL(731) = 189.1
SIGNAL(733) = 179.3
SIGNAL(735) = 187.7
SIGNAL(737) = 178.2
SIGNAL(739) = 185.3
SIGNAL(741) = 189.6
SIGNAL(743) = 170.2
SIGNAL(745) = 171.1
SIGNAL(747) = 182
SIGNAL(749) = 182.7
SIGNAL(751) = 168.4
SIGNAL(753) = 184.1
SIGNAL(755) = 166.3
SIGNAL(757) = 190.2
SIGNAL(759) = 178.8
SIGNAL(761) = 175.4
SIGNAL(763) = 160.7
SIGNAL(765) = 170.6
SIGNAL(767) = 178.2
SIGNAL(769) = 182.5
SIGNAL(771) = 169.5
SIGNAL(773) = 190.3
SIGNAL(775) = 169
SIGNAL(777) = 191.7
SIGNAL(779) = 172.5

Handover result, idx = 1.42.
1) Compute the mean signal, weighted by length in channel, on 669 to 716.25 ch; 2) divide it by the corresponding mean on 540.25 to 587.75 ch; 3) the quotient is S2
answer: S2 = 1.24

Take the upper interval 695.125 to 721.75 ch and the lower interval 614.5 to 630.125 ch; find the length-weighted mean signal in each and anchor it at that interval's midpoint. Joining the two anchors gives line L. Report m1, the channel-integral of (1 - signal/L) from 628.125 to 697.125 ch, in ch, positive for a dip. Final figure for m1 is 1.7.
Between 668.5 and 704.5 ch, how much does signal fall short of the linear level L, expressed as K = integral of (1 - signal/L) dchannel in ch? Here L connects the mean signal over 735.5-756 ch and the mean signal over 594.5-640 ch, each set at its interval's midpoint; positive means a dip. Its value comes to -2.4 ch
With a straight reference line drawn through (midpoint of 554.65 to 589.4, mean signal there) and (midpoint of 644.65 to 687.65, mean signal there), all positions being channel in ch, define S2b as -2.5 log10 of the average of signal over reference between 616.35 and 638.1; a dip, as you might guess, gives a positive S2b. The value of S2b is 0.07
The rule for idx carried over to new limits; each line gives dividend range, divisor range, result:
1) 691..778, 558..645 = 1.20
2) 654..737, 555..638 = 1.24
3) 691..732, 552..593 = 1.37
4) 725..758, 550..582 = 1.27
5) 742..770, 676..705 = 0.96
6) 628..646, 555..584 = 1.09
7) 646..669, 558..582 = 1.38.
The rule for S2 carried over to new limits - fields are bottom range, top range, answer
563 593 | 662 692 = 1.55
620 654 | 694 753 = 1.14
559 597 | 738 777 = 1.37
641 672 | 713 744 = 1.03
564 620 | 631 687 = 1.18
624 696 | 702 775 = 1.05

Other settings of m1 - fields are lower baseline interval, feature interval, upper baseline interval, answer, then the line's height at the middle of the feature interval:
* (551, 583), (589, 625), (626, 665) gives -4.9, 152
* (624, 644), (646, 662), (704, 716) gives -2.5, 156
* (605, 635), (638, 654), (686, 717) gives -0.8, 170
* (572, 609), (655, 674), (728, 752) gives -2.7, 160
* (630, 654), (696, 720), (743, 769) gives -2.3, 168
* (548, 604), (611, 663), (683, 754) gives -2.0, 162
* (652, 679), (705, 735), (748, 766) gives -1.3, 179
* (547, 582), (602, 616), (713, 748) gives -2.4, 157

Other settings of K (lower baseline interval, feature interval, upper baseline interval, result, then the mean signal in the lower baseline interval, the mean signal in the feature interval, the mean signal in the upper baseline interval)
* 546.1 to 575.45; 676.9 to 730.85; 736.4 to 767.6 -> -4.1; 158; 185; 177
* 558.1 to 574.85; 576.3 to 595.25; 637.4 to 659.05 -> 4.0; 142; 119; 178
